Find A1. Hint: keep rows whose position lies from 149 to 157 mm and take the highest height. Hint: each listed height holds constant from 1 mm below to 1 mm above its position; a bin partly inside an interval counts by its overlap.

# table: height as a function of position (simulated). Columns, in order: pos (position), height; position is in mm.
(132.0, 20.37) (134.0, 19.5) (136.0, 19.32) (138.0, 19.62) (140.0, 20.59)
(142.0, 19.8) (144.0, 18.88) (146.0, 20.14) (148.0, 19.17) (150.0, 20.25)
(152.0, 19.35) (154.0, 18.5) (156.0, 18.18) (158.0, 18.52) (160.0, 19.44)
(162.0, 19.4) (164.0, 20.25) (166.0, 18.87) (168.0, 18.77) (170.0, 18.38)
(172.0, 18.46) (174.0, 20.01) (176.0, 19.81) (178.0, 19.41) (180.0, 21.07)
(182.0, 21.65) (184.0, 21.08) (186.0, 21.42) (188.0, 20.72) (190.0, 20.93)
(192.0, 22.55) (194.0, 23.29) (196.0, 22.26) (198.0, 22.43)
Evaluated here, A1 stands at 20.25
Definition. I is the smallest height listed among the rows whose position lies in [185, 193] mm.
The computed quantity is 20.72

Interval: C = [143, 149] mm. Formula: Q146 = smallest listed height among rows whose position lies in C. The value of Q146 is 18.88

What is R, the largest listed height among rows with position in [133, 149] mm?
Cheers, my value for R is 20.59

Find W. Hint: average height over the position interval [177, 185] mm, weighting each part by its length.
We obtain 20.8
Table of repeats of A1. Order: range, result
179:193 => 22.55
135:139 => 19.62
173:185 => 21.65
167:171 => 18.77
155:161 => 19.44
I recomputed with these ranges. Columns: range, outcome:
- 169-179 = 18.38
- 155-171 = 18.18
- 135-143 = 19.32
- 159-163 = 19.4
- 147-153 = 19.17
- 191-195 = 22.55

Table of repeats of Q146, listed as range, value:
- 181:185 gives 21.08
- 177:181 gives 19.41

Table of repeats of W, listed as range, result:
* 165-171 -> 18.7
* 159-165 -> 19.7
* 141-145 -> 19.3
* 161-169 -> 19.3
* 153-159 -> 18.4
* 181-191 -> 21.2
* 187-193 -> 21.4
